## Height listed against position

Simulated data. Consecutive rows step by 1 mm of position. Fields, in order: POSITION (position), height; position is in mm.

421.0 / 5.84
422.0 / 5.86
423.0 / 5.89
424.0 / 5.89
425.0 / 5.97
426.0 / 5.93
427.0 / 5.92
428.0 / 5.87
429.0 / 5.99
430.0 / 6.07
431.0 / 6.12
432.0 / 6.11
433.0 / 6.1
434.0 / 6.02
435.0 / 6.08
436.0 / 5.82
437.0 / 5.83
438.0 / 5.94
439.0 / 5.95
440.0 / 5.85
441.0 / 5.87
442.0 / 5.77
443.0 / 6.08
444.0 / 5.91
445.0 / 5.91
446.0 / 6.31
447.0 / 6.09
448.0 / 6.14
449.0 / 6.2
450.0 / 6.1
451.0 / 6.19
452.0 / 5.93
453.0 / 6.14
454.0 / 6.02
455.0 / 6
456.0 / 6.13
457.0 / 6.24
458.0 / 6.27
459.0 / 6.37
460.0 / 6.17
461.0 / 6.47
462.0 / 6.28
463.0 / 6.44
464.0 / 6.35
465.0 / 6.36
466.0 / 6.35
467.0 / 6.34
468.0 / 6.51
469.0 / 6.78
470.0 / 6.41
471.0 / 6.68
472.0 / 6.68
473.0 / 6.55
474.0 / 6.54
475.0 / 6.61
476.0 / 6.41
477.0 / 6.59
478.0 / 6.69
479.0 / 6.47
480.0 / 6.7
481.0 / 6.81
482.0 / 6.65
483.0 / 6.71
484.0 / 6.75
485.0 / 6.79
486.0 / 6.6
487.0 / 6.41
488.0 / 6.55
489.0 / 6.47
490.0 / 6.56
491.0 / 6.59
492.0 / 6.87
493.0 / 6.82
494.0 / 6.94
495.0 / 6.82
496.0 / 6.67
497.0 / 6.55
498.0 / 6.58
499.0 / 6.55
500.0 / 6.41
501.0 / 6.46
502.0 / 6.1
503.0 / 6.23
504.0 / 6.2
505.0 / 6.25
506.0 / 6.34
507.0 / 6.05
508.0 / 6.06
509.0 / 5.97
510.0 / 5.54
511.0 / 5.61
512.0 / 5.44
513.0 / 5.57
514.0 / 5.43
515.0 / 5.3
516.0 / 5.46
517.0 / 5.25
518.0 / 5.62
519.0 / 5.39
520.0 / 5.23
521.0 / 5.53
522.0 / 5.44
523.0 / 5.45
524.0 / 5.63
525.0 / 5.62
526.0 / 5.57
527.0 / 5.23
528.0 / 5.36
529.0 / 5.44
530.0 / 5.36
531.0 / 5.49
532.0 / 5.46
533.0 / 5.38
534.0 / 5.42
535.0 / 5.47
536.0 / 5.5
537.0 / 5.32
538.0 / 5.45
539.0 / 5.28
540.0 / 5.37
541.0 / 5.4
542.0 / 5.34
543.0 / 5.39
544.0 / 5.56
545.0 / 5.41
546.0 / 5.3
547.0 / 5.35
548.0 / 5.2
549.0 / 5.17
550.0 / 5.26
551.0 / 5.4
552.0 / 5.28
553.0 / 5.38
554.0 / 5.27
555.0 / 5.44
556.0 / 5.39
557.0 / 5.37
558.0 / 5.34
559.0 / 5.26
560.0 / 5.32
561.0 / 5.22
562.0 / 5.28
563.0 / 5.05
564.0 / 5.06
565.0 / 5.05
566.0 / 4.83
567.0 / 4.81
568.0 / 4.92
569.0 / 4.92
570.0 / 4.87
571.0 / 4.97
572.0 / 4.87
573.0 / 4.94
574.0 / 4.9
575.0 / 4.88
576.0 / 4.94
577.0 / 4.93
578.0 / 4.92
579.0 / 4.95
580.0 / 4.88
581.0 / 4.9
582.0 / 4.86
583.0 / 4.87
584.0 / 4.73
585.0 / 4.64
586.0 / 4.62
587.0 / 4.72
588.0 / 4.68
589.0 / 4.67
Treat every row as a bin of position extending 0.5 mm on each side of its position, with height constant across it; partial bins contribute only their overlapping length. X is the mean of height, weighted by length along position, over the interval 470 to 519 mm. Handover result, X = 6.32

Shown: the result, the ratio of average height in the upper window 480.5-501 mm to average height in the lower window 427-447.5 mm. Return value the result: 1.1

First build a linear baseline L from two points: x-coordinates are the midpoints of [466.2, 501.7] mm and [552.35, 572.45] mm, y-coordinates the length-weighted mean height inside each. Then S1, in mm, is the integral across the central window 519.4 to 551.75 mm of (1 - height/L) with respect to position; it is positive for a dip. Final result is 1.4 mm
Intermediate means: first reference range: 6.61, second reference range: 5.13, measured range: 5.4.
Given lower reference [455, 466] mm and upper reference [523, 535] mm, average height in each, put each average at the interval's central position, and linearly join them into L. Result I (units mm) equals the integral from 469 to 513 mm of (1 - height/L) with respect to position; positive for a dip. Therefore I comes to -3.93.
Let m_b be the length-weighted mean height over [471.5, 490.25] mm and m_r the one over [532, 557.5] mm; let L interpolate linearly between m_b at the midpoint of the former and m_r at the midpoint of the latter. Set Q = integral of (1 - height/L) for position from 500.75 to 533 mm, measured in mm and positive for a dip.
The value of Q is 1.4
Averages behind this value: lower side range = 6.61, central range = 5.65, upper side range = 5.37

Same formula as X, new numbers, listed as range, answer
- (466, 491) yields 6.59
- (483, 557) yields 5.79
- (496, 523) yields 5.87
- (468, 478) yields 6.58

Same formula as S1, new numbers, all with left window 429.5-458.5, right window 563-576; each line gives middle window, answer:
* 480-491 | -1.9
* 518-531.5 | -0.3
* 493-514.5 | -2.7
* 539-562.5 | -1.1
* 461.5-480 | -2.2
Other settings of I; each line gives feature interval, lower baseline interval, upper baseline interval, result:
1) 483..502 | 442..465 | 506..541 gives -2.7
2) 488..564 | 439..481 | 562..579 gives -2.7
